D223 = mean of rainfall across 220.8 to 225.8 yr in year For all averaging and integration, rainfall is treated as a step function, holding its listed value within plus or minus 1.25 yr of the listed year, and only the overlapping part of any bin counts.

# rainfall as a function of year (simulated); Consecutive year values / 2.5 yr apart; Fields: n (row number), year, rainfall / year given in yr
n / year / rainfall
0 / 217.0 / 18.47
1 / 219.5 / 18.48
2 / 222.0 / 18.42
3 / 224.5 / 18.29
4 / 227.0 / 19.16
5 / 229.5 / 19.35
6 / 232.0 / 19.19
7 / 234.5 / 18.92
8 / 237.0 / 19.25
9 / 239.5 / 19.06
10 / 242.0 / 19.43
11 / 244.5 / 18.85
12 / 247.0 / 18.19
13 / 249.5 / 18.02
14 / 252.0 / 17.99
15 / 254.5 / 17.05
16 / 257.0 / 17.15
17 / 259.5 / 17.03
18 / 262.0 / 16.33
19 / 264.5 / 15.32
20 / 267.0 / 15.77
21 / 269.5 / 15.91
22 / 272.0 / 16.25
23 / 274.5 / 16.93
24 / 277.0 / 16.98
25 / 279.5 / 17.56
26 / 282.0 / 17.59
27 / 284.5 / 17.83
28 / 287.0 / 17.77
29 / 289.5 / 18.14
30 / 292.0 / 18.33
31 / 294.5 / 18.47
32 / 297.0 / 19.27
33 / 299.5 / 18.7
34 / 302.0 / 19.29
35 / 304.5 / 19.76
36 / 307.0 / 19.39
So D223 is 18.4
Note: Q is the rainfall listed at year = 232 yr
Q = 19.19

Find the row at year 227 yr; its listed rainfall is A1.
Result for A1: 19.16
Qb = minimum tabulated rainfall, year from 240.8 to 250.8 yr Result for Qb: 18.02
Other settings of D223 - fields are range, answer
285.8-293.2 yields 18.1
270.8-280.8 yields 16.9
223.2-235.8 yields 19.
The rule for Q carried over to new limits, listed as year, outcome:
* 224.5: 18.29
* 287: 17.77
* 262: 16.33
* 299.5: 18.7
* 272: 16.25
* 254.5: 17.05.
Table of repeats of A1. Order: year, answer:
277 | 16.98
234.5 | 18.92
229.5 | 19.35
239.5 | 19.06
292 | 18.33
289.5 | 18.14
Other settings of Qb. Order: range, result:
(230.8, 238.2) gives 18.92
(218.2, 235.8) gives 18.29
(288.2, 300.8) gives 18.14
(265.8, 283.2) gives 15.77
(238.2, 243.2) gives 19.06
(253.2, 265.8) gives 15.32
